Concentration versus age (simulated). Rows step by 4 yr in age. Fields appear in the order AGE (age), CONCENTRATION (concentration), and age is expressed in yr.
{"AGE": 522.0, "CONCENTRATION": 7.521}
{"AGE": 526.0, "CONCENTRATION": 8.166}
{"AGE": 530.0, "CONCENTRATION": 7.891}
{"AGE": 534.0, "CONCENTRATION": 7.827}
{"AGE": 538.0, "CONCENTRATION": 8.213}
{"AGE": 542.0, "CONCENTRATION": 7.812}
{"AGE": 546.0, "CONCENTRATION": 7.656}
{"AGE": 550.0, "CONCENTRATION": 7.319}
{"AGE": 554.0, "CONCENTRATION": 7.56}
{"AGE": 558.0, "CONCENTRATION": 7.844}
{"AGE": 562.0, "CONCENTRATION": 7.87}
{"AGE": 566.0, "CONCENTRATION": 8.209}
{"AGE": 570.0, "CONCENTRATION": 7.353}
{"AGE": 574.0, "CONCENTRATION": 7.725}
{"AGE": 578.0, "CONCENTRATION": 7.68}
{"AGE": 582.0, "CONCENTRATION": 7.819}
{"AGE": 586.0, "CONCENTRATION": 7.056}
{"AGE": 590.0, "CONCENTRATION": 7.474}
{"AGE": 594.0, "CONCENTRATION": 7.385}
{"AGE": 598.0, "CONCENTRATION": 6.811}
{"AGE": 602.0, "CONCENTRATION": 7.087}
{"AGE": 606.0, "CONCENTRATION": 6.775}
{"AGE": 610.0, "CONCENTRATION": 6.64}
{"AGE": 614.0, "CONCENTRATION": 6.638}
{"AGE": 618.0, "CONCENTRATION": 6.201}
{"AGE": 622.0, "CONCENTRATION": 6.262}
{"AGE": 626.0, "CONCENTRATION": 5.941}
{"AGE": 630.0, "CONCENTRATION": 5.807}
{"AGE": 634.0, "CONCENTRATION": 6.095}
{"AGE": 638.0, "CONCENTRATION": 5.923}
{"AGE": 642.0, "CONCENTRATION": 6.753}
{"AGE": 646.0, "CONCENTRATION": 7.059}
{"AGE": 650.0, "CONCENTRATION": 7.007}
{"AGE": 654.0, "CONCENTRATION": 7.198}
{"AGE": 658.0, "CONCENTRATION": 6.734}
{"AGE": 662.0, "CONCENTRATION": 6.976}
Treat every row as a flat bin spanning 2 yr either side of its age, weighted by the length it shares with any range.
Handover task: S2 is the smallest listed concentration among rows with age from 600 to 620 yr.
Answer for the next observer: 6.201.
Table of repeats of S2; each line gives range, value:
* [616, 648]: 5.807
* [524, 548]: 7.656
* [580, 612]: 6.64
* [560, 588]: 7.056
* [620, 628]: 5.941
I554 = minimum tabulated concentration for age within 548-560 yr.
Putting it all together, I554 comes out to 7.319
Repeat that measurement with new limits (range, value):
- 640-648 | 6.753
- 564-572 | 7.353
